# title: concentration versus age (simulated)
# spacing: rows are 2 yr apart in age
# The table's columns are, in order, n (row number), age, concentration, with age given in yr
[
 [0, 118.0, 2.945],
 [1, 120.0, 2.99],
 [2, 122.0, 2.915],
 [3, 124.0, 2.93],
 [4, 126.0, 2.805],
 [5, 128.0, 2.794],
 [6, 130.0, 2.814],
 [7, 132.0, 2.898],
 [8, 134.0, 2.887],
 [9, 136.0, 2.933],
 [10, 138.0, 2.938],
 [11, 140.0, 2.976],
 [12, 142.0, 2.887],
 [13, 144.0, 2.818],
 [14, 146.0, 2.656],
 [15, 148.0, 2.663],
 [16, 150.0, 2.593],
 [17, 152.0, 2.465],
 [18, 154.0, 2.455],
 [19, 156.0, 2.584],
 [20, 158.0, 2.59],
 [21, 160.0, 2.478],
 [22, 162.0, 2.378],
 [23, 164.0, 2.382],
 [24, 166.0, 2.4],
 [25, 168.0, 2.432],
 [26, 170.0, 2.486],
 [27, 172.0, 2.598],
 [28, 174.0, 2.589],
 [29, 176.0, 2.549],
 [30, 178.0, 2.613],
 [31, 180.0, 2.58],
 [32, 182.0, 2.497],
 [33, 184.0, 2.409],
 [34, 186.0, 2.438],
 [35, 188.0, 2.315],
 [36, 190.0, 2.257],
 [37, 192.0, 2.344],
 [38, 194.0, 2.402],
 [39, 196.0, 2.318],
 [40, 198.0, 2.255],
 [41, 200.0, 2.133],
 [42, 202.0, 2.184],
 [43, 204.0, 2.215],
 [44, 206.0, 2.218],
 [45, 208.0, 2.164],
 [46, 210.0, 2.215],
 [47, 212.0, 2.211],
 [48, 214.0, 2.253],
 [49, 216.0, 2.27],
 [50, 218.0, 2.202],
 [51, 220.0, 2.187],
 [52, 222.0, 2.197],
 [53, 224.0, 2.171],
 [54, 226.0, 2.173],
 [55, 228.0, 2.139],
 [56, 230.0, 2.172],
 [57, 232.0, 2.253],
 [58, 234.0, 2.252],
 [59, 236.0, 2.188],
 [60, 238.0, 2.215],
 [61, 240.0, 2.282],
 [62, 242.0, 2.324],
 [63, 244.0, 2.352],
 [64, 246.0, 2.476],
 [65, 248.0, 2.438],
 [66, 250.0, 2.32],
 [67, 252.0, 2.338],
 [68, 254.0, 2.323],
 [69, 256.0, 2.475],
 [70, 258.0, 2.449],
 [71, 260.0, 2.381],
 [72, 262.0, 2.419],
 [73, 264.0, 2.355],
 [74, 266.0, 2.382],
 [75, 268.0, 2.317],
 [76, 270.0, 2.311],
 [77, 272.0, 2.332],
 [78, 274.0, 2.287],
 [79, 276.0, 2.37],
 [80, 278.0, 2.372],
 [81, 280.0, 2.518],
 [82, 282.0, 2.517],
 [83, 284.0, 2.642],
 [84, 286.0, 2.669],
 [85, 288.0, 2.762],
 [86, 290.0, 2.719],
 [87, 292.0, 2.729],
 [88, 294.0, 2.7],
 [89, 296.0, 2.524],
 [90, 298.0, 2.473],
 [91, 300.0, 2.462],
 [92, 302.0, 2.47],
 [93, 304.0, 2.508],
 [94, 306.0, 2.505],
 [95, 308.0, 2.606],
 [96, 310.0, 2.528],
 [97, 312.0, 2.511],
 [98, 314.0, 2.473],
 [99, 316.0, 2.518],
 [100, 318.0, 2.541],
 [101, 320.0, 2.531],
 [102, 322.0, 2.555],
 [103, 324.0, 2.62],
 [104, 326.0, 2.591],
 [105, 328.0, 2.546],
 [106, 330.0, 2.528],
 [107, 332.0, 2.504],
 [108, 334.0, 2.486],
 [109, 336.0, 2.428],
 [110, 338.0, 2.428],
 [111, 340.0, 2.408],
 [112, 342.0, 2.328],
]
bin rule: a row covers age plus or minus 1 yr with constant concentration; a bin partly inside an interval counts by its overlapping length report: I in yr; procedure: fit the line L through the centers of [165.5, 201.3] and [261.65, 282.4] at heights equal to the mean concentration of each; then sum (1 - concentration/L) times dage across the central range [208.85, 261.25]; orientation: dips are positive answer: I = 2.51 yr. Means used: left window 2.42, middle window 2.28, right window 2.37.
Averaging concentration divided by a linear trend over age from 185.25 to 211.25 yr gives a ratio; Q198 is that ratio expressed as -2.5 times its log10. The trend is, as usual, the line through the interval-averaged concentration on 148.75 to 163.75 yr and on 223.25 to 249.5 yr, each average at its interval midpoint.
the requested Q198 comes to 0.05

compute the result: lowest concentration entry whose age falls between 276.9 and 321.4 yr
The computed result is 2.372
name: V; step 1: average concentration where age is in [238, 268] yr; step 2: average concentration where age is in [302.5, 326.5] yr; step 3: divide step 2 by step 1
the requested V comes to 1.07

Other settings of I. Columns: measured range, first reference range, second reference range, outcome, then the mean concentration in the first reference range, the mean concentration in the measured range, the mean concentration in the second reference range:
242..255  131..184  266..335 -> 0.9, 2.62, 2.37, 2.52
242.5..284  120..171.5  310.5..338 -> 3.0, 2.69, 2.39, 2.52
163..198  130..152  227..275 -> 2.6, 2.81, 2.44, 2.32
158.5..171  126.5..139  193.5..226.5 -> 0.8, 2.87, 2.43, 2.22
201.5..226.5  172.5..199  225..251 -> 1.5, 2.43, 2.21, 2.28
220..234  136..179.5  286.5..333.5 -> 2.1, 2.6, 2.19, 2.56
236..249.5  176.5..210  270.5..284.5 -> 0.3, 2.33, 2.33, 2.42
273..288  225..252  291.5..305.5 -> -0.2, 2.28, 2.5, 2.54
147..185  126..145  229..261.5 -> 3.0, 2.88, 2.51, 2.33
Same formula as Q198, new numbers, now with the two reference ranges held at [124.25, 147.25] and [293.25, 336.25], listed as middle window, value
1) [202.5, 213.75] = 0.23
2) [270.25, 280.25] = 0.11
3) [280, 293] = -0.03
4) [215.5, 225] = 0.22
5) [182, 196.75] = 0.17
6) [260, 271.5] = 0.11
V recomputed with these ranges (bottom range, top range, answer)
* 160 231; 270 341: 1.08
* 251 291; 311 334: 1.04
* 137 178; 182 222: 0.87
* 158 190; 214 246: 0.90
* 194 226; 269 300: 1.14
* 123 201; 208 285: 0.90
